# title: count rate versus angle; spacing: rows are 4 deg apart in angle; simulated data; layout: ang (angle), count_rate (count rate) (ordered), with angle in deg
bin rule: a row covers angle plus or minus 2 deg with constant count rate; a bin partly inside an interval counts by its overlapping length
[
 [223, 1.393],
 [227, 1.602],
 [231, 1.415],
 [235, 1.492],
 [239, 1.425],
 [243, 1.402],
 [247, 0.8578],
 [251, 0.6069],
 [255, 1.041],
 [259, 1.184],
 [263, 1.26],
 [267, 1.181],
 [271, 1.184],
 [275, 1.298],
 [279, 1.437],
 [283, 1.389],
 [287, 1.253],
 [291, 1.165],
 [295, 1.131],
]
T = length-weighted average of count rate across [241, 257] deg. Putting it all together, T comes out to 0.977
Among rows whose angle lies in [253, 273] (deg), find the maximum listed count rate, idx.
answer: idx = 1.26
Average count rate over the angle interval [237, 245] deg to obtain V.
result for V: 1.41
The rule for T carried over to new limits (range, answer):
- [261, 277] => 1.23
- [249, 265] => 1.02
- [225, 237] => 1.5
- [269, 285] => 1.33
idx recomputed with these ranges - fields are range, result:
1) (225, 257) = 1.602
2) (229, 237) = 1.492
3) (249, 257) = 1.041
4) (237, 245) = 1.425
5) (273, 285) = 1.437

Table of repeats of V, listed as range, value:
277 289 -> 1.36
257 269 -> 1.21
